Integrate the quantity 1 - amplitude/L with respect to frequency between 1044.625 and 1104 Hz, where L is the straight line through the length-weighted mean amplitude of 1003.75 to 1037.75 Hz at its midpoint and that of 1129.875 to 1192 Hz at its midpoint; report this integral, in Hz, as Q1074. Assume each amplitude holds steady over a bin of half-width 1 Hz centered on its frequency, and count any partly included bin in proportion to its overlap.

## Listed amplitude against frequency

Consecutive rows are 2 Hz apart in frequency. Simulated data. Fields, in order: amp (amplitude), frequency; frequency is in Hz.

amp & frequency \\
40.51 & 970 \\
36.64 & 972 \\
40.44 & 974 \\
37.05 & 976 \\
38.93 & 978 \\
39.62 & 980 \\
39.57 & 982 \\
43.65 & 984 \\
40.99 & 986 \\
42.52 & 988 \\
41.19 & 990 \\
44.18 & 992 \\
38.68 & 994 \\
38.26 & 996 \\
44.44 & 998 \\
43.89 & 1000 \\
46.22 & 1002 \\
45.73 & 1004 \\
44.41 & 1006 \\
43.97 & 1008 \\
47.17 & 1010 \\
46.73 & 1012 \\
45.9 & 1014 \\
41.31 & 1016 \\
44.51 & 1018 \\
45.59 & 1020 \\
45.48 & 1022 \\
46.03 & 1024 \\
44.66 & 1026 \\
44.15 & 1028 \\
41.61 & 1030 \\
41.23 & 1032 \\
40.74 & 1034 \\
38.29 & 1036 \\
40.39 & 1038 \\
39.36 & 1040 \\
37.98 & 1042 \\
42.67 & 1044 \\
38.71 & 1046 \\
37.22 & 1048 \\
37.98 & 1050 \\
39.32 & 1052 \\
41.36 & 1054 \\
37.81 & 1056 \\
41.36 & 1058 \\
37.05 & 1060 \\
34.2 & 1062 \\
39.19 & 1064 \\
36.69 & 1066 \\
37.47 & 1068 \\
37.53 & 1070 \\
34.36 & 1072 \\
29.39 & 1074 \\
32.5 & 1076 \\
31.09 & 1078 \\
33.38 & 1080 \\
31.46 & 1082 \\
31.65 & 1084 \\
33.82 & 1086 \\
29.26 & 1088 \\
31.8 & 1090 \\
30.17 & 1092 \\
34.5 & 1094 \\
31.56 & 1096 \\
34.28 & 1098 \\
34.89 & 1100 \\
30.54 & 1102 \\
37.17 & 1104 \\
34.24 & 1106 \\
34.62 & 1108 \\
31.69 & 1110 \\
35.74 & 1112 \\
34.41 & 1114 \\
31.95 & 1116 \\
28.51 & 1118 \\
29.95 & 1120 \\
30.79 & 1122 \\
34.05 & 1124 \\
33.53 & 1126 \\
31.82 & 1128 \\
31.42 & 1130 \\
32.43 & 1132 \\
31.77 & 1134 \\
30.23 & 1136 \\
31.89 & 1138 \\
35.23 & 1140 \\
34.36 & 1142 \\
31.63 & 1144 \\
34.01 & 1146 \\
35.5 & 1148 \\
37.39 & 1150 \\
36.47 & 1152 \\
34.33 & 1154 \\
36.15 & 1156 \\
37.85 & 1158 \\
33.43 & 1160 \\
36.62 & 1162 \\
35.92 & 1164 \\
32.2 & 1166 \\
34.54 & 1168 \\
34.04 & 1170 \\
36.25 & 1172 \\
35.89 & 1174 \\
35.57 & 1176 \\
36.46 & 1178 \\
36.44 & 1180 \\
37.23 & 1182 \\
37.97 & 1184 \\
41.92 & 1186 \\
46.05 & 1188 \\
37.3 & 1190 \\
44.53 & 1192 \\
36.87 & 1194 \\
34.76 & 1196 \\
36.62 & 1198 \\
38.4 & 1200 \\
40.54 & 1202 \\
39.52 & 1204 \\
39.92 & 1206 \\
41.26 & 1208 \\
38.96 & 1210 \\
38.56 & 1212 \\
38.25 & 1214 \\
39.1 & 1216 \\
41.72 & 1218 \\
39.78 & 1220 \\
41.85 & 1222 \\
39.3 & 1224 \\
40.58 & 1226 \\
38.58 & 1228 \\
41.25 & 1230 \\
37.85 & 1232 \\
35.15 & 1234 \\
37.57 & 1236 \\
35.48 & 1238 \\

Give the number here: 8.49 Hz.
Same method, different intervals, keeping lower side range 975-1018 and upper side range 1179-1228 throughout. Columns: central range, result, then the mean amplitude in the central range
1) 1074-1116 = 8.5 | 32.8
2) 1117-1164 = 8.0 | 33.5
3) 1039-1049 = 0.6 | 39.2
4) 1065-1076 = 1.8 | 34.9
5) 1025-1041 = 0.3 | 41.3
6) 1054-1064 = 0.8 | 38.1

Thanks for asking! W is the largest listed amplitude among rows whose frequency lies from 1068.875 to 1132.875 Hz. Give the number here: 37.53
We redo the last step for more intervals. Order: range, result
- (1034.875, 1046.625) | 42.67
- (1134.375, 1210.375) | 46.05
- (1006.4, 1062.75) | 47.17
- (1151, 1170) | 37.85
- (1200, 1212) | 41.26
